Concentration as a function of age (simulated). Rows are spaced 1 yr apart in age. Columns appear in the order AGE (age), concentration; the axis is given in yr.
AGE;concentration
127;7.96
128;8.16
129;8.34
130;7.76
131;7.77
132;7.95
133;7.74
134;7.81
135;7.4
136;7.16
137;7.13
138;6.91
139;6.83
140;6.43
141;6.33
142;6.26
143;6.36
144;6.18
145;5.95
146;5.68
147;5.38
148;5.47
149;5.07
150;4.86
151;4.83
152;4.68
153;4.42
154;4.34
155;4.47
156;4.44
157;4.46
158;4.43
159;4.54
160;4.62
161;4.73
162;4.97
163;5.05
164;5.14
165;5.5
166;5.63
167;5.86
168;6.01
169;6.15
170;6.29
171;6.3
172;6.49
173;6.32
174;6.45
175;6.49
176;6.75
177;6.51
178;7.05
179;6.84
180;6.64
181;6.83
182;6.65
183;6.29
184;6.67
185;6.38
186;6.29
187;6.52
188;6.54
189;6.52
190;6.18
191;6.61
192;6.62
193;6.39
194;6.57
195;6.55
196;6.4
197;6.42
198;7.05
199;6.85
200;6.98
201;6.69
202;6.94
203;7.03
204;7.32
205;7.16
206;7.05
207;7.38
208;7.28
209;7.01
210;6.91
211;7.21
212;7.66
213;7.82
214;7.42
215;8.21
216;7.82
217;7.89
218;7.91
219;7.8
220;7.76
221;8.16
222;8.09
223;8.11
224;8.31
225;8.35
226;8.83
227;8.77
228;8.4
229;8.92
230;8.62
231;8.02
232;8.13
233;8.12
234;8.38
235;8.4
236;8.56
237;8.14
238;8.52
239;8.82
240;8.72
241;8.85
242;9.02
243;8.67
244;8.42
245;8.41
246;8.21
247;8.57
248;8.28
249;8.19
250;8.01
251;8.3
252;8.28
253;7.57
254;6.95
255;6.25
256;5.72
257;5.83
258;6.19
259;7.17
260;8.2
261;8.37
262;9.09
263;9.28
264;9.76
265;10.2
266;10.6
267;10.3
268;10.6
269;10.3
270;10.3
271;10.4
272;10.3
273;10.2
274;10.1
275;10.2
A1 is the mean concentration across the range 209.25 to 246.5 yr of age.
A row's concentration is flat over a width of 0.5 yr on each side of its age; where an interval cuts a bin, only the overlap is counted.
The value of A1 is 8.22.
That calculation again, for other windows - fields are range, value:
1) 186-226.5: 7.25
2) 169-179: 6.51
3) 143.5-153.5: 5.25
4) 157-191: 6.03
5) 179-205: 6.65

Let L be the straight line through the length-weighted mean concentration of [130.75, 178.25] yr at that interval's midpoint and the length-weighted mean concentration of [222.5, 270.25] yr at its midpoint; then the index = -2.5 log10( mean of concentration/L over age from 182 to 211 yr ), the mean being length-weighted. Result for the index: 0.05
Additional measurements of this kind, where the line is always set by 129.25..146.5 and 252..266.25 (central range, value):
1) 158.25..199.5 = 0.173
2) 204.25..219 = 0.006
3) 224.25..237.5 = -0.101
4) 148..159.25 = 0.458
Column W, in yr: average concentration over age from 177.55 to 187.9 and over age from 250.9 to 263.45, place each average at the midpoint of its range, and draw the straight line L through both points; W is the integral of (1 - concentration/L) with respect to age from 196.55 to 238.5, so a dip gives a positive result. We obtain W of -4.58 yr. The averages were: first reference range 6.61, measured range 7.77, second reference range 7.44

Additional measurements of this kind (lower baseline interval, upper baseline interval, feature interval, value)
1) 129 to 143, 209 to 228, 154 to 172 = 5.38 yr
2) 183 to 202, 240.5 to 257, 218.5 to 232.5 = -1.80 yr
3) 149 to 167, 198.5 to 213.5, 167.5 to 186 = -2.53 yr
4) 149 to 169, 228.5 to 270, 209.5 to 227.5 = -1.74 yr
